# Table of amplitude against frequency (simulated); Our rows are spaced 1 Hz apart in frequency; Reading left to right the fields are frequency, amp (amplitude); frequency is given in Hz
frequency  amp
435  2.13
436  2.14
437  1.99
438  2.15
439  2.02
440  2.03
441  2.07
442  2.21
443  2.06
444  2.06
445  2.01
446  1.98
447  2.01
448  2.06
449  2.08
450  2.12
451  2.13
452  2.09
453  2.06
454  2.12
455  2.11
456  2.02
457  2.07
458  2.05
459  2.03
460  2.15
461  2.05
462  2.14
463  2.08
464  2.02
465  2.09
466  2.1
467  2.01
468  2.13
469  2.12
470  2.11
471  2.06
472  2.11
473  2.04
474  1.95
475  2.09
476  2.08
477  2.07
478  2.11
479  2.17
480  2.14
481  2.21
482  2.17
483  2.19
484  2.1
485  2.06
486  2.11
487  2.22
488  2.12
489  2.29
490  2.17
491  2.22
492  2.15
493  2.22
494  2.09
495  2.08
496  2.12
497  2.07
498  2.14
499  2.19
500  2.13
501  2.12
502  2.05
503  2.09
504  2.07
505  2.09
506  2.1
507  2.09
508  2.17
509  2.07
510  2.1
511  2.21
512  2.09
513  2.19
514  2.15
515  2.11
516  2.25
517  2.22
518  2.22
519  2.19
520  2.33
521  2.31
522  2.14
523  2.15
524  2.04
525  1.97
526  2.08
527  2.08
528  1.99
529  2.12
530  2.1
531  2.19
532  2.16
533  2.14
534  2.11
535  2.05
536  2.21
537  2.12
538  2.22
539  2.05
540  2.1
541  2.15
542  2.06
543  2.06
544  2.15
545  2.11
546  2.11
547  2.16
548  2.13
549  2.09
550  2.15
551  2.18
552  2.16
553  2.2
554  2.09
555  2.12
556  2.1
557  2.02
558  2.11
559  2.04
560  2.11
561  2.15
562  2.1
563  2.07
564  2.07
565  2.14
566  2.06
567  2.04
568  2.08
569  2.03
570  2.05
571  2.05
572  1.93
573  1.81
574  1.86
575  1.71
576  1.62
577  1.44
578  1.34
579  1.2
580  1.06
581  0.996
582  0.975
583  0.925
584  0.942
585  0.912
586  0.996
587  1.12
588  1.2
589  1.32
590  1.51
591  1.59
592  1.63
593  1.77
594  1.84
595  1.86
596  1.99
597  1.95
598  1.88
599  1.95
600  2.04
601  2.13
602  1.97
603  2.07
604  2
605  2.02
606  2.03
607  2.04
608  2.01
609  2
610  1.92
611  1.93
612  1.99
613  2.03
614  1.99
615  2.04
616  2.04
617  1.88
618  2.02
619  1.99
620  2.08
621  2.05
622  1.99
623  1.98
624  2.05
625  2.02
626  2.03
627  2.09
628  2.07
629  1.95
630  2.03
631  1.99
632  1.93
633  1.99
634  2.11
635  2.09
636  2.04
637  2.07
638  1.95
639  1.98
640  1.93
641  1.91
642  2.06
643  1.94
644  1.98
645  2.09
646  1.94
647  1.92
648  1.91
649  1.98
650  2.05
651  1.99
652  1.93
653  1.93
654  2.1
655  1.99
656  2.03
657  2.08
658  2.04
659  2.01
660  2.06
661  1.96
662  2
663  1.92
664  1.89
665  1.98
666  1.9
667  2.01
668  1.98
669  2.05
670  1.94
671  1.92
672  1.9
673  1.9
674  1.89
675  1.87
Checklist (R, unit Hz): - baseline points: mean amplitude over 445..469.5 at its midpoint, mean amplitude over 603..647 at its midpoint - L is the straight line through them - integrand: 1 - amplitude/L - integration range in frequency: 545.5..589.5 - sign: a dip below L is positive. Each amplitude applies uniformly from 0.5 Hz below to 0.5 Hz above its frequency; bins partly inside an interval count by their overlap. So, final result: 5.6 Hz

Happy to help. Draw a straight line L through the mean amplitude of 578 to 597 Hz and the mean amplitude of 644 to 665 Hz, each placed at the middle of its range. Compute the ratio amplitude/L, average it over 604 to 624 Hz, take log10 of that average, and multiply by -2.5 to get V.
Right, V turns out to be -0.25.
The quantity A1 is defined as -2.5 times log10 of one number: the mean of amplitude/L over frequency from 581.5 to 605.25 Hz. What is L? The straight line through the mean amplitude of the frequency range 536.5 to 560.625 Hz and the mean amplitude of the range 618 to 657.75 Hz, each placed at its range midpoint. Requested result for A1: 0.271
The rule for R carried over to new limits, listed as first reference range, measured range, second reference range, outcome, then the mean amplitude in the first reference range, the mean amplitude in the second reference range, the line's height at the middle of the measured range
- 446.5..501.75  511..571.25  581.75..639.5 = -4.29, 2.11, 1.85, 1.98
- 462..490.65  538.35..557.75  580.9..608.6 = -3.07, 2.11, 1.64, 1.83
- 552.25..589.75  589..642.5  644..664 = -3.03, 1.7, 1.99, 1.86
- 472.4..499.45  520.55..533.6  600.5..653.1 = -0.11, 2.13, 2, 2.09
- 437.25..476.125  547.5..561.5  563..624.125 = -1.95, 2.07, 1.77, 1.86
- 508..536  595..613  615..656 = 0.43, 2.14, 2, 2.04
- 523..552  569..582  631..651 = 3.06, 2.11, 1.99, 2.07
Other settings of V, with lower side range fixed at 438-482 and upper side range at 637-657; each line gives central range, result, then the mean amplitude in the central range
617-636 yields -0.015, 2.02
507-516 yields -0.044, 2.14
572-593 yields 0.450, 1.33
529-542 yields -0.046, 2.13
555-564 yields -0.031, 2.09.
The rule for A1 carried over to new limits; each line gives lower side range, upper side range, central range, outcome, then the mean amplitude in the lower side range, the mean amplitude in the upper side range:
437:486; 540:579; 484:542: -0.05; 2.08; 2.01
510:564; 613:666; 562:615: 0.19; 2.13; 2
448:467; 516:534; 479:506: -0.01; 2.08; 2.15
